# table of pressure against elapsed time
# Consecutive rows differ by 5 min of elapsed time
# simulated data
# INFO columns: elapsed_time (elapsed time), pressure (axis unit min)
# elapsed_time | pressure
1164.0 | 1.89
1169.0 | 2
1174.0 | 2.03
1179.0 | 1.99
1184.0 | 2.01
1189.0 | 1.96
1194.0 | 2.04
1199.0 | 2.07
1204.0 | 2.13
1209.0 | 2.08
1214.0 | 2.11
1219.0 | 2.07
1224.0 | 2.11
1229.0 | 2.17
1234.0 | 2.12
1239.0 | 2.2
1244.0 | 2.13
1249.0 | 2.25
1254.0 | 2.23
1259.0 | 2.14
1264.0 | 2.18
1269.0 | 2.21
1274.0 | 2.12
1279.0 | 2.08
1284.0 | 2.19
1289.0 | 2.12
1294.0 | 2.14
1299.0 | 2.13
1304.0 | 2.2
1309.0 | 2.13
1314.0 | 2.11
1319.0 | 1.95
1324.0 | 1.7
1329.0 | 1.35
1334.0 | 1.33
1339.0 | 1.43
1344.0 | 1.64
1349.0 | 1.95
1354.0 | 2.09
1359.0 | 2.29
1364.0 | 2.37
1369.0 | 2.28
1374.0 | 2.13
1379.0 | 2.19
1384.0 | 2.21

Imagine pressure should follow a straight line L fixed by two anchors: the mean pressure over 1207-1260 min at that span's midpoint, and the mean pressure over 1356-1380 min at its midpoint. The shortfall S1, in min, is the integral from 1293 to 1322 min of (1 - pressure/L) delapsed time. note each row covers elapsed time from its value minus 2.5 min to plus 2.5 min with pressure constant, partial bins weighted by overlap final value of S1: 1.4 min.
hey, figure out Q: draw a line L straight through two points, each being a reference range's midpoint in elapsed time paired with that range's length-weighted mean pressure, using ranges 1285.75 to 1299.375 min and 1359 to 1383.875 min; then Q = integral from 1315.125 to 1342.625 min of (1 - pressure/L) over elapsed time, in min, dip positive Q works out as 7.55 min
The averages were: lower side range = 2.13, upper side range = 2.24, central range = 1.58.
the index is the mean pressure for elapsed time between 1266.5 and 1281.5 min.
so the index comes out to 2.14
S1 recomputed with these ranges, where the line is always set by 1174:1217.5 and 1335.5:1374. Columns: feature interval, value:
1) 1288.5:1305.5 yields -1.1 min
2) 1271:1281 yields -0.4 min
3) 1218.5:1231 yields -0.5 min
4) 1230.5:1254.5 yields -1.8 min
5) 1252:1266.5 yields -1.1 min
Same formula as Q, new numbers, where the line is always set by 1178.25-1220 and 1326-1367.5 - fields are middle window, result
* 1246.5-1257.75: -1.5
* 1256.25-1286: -3.3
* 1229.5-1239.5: -0.8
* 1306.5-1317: -1.3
